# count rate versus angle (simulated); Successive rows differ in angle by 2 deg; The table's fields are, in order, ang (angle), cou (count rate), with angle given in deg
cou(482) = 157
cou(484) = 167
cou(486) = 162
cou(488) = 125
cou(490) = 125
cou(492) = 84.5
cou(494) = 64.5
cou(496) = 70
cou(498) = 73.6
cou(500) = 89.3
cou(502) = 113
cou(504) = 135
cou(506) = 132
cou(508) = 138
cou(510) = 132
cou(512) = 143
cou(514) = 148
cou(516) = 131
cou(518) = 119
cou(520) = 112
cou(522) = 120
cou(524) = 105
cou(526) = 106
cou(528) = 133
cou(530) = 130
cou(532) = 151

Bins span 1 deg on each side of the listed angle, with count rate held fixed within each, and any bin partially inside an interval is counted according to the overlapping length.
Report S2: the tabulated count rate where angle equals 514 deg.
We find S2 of 148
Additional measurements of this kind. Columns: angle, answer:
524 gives 105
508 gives 138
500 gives 89.3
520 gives 112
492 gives 84.5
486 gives 162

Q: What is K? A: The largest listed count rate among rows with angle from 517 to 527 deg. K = 120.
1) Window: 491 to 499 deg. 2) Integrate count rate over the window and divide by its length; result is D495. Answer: 73.2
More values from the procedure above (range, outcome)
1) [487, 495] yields 99.8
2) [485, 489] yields 144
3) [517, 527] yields 112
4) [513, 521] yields 128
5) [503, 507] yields 134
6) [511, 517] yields 141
